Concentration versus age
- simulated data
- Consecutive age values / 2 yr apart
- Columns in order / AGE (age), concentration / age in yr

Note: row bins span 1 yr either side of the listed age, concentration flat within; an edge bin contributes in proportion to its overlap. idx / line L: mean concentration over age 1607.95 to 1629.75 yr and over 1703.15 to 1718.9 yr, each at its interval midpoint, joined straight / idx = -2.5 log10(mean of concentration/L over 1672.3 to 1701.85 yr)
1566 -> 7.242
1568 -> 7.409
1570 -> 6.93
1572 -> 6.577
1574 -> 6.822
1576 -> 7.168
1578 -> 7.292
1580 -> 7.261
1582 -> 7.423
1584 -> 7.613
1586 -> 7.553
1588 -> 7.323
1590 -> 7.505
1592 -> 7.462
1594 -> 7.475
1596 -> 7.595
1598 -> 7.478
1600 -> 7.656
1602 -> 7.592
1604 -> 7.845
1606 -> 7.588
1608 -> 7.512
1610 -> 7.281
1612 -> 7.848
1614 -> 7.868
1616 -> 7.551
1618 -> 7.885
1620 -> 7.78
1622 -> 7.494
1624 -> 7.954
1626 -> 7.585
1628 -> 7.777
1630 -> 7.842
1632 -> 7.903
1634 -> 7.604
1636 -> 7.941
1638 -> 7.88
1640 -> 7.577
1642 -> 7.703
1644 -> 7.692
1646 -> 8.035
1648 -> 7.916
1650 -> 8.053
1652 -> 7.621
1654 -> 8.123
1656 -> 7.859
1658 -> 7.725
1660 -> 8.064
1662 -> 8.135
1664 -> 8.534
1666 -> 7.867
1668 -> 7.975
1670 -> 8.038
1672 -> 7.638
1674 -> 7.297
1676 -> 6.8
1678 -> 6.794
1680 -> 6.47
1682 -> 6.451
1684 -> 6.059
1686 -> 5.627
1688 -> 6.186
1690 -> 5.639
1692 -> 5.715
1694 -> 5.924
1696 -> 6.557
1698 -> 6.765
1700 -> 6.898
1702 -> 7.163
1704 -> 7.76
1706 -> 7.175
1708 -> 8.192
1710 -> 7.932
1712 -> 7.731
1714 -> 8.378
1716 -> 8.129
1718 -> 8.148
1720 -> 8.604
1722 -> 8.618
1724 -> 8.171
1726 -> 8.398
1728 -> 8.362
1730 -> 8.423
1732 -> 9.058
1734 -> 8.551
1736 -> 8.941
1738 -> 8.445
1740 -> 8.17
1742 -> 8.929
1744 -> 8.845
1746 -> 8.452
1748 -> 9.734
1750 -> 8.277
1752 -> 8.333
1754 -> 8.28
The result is 0.22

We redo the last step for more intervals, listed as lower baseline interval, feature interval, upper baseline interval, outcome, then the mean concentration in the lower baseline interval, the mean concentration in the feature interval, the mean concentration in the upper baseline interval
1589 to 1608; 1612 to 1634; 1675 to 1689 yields -0.08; 7.57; 7.76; 6.34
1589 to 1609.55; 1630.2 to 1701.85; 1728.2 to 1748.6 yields 0.11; 7.56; 7.29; 8.72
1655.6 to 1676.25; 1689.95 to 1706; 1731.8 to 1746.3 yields 0.23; 7.85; 6.65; 8.66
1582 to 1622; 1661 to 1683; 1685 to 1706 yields -0.11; 7.59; 7.45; 6.46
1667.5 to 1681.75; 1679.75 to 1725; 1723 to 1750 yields 0.11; 7.22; 7.15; 8.64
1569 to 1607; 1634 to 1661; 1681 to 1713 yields -0.12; 7.38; 7.85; 6.74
